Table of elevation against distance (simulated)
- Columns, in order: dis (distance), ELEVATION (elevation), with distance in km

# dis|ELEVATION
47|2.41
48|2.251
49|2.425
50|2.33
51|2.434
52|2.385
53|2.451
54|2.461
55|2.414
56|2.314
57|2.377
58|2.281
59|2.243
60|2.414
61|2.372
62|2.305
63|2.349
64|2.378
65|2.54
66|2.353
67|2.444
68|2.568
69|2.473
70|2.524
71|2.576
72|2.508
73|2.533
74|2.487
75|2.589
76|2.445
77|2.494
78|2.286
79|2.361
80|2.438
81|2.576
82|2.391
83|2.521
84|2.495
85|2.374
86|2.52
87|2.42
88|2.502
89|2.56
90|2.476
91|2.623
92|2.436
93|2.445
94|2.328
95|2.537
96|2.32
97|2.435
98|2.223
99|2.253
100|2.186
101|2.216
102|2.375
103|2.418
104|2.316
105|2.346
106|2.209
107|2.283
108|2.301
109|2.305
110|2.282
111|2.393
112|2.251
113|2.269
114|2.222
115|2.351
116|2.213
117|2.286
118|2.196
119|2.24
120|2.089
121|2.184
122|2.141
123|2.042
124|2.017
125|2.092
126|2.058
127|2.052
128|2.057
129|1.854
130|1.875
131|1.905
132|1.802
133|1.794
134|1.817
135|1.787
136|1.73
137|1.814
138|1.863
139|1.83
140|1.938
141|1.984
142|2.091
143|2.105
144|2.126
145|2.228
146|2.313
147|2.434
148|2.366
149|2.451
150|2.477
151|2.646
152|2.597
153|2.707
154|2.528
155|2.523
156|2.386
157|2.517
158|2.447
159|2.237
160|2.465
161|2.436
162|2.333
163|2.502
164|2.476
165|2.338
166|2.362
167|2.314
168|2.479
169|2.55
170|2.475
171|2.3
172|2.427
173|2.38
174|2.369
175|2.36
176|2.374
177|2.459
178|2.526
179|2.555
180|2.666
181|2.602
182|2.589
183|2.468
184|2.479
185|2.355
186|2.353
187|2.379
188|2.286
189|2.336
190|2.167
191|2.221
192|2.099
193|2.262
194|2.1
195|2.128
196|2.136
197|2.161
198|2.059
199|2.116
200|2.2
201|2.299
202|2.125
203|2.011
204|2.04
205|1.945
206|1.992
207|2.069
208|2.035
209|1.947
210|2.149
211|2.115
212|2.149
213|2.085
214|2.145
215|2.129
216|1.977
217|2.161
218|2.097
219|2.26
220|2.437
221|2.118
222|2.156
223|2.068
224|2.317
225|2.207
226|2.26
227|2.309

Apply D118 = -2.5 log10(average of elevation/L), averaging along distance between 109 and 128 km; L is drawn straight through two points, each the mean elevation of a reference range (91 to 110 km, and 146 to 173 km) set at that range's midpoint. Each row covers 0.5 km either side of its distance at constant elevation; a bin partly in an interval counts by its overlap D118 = 0.09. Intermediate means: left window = 2.34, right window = 2.45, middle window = 2.19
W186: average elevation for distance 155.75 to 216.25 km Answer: 2.29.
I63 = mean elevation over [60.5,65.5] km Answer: 2.39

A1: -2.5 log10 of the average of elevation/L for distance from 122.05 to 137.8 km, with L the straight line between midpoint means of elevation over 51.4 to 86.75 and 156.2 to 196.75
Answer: 0.245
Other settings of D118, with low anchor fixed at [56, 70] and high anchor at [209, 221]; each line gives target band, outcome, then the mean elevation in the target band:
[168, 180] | -0.11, 2.45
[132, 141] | 0.24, 1.83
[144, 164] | -0.09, 2.44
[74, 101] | -0.03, 2.43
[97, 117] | 0.02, 2.29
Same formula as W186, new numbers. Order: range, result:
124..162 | 2.17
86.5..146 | 2.18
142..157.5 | 2.42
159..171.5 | 2.41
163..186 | 2.45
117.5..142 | 1.97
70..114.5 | 2.4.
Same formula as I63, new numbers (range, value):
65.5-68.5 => 2.46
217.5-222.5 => 2.21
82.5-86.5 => 2.48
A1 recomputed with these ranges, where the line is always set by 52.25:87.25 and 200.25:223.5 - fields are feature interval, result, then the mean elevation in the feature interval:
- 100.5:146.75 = 0.10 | 2.11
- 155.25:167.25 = -0.08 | 2.41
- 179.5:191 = -0.12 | 2.42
